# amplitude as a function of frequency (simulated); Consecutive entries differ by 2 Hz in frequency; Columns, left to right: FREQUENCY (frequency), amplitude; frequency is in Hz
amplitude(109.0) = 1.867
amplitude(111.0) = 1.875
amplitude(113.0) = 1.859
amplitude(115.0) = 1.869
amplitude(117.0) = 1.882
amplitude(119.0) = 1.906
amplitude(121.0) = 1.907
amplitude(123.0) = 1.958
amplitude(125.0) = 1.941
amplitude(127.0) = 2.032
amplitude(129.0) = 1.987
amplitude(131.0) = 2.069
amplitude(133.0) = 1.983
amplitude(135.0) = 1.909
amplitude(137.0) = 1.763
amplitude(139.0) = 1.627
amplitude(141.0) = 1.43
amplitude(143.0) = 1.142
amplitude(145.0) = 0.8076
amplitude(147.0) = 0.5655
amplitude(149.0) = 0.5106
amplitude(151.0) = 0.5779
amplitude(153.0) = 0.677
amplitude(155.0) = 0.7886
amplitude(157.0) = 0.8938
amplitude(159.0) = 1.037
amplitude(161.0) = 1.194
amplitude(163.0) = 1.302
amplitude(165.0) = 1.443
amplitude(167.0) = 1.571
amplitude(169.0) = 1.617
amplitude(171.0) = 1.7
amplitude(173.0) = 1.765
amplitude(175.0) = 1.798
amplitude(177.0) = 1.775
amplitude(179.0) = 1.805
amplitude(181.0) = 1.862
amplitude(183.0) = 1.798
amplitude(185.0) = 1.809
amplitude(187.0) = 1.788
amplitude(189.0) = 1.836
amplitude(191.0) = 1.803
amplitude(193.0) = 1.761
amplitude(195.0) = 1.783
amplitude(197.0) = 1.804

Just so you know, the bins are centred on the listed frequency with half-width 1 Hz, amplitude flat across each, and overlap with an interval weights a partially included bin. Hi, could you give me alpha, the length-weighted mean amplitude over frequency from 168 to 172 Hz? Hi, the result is 1.66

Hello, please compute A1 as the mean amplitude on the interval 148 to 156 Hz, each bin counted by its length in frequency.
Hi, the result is 0.639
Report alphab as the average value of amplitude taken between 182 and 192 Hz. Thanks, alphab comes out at 1.81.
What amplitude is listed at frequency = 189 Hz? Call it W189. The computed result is 1.836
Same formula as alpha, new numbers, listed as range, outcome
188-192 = 1.82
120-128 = 1.96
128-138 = 1.94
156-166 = 1.17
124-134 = 2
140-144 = 1.29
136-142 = 1.61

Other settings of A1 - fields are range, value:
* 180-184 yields 1.83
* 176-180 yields 1.79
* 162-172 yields 1.53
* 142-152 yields 0.721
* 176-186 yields 1.81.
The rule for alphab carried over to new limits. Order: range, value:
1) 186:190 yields 1.81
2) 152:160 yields 0.849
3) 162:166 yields 1.37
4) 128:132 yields 2.03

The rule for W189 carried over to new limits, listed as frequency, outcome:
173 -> 1.765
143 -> 1.142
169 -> 1.617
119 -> 1.906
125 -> 1.941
